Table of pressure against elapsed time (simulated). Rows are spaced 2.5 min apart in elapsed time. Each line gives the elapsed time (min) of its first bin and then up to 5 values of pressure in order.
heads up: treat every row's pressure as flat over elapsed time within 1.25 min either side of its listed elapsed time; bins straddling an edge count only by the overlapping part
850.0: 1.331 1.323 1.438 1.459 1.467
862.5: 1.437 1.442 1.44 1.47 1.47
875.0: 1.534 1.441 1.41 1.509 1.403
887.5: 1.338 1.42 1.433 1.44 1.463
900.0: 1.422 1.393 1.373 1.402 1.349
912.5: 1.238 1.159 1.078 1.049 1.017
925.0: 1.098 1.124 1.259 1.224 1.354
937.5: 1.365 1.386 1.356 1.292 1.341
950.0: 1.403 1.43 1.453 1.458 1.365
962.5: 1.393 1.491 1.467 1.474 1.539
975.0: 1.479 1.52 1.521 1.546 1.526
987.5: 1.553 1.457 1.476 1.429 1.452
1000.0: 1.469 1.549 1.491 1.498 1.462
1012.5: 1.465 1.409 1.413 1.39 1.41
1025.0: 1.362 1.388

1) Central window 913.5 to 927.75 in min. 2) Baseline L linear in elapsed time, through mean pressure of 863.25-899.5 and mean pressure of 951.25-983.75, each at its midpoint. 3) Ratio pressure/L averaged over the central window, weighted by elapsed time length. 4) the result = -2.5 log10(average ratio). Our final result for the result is 0.317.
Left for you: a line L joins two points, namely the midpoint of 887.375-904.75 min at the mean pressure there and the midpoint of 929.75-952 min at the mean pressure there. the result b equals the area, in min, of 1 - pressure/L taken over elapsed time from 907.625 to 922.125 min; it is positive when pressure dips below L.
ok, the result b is 2.1 min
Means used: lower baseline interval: 1.42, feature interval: 1.18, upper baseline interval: 1.34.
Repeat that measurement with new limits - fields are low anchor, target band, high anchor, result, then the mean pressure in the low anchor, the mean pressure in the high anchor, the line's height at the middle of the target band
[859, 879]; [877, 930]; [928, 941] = 2.79 min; 1.46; 1.31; 1.38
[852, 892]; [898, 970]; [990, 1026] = 6.36 min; 1.44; 1.45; 1.44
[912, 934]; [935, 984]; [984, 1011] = -4.71 min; 1.14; 1.49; 1.31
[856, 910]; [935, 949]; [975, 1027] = 0.99 min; 1.43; 1.47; 1.45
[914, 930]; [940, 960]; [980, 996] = -1.87 min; 1.1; 1.5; 1.27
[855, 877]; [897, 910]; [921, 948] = -0.53 min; 1.46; 1.25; 1.35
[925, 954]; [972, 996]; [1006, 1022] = -2.01 min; 1.31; 1.44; 1.39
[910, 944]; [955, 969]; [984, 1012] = -0.92 min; 1.21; 1.49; 1.35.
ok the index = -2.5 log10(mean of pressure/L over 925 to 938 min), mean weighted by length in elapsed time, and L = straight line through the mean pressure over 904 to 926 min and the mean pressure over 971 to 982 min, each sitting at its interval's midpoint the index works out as 0.03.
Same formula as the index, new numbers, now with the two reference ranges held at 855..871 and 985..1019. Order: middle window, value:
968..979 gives -0.024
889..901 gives 0.015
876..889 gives 0.024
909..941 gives 0.209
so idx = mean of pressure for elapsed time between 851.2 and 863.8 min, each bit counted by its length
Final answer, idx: 1.42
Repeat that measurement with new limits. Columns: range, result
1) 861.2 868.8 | 1.44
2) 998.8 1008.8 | 1.5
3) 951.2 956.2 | 1.44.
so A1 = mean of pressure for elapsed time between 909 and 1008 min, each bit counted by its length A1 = 1.38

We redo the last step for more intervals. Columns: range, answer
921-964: 1.31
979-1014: 1.49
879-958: 1.32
